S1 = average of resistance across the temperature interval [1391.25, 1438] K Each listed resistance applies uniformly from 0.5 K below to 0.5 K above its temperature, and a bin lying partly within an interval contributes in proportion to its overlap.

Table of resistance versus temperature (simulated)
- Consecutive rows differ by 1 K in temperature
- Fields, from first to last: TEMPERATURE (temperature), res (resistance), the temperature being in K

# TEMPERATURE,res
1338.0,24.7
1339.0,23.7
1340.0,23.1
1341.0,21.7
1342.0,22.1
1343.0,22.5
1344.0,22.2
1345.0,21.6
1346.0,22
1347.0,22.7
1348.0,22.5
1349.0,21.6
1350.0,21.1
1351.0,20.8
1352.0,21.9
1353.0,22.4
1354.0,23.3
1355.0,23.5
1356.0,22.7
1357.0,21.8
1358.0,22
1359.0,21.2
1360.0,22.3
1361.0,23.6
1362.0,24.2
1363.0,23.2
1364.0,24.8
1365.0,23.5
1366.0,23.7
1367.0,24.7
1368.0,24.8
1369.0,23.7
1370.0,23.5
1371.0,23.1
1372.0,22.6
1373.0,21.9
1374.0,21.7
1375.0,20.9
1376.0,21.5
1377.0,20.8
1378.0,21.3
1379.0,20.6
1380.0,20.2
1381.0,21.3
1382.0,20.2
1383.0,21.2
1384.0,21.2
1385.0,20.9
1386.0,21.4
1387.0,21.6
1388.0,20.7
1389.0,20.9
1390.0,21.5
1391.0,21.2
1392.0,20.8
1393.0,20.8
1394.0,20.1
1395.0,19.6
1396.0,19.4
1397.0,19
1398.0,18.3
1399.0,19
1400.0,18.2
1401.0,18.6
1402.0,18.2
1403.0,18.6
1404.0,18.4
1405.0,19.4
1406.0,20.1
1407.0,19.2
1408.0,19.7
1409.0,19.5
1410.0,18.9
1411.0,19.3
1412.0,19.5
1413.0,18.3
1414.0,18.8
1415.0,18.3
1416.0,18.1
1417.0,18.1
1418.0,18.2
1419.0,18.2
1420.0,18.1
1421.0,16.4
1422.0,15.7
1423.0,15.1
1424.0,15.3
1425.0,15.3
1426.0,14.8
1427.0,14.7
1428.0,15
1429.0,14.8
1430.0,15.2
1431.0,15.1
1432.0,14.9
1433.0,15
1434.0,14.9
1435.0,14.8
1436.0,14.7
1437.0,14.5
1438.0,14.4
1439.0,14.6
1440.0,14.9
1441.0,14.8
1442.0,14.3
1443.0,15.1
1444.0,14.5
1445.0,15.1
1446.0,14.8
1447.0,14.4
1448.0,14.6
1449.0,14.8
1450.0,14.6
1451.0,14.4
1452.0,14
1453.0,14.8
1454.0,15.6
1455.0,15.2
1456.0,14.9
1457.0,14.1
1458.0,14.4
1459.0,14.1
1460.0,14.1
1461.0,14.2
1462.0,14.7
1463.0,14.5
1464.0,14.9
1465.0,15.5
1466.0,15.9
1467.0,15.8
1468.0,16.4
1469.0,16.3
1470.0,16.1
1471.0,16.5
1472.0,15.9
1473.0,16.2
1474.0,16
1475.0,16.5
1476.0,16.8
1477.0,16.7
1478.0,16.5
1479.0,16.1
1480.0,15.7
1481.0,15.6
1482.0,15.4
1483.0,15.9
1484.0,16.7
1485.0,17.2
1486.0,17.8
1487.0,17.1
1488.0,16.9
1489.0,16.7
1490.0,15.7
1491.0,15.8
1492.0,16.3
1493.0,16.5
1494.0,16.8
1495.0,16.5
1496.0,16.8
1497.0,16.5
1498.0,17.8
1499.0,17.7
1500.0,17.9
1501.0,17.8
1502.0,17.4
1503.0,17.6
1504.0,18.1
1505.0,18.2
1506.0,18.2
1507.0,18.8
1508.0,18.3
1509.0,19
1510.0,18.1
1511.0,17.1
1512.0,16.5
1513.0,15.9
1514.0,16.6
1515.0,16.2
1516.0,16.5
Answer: 17.5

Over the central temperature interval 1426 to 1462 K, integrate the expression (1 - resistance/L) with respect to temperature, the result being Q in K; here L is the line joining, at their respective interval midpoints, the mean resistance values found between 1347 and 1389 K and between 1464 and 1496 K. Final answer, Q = 6.9 K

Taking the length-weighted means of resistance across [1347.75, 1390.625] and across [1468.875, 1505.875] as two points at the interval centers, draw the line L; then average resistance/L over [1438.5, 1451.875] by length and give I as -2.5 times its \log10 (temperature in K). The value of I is 0.26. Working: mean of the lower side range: 22.1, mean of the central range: 14.7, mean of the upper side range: 16.7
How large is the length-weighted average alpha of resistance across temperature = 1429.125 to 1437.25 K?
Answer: 14.9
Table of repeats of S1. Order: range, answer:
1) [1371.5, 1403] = 20.5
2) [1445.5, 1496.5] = 15.7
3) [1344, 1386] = 22.2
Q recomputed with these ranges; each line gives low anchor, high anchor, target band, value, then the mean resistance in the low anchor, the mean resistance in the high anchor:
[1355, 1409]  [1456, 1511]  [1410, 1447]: 6.0 K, 21.2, 16.5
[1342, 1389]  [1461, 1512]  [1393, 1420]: 1.9 K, 22.2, 16.7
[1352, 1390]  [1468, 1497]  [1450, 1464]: 2.5 K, 22.2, 16.4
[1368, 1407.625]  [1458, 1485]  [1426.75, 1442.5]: 2.7 K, 20.6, 15.7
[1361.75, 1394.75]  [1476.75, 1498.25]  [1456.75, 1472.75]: 2.1 K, 21.9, 16.5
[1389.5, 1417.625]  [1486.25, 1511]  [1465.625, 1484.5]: 1.8 K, 19.2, 17.4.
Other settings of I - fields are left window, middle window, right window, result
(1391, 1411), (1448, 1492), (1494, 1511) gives 0.17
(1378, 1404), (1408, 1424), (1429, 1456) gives -0.03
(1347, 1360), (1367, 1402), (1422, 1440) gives -0.09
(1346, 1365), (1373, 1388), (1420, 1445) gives -0.05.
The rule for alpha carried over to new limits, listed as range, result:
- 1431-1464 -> 14.7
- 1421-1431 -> 15.2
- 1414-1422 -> 17.8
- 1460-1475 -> 15.6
